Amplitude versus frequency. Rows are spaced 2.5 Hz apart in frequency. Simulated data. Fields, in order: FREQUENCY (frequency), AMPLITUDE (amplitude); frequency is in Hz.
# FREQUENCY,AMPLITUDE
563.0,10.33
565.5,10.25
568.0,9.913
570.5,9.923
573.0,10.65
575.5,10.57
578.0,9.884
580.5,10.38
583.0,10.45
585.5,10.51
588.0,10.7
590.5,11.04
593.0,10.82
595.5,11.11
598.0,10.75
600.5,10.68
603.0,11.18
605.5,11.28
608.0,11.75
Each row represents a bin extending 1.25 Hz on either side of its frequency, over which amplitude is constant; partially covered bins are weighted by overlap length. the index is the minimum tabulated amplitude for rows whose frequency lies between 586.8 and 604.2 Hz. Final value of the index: 10.68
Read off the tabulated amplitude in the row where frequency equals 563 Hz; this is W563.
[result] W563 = 10.33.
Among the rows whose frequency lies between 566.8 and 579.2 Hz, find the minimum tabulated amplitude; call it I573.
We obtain 9.884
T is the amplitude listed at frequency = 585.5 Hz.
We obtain 10.51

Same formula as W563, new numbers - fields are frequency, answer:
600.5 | 10.68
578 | 9.884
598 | 10.75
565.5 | 10.25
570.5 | 9.923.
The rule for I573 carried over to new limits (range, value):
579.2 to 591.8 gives 10.38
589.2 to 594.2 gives 10.82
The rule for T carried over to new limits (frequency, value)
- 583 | 10.45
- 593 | 10.82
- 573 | 10.65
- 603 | 11.18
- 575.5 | 10.57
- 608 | 11.75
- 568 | 9.913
